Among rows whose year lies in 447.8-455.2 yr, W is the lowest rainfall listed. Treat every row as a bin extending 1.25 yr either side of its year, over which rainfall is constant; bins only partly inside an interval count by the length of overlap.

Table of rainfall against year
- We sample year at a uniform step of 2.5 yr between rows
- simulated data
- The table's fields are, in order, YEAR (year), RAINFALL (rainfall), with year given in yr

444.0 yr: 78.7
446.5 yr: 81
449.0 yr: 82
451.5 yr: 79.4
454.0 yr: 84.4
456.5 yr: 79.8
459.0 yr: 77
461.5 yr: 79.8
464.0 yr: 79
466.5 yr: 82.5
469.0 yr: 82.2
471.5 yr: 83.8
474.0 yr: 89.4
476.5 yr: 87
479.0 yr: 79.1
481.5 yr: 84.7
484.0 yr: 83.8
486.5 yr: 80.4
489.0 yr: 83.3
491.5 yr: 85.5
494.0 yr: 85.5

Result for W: 79.4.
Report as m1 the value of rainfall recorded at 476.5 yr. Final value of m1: 87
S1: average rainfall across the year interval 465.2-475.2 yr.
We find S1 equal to 84.4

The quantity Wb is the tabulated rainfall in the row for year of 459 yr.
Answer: 77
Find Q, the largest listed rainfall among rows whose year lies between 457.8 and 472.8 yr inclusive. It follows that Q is 83.8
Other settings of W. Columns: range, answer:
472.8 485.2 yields 79.1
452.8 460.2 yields 77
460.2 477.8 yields 79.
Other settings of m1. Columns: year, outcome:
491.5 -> 85.5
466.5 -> 82.5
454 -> 84.4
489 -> 83.3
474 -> 89.4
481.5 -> 84.7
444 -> 78.7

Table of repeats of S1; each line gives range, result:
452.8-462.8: 80.2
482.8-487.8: 82.1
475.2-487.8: 83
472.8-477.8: 88.1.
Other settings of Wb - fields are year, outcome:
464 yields 79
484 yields 83.8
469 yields 82.2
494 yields 85.5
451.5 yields 79.4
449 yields 82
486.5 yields 80.4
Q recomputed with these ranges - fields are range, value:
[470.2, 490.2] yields 89.4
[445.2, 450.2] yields 82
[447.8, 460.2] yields 84.4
